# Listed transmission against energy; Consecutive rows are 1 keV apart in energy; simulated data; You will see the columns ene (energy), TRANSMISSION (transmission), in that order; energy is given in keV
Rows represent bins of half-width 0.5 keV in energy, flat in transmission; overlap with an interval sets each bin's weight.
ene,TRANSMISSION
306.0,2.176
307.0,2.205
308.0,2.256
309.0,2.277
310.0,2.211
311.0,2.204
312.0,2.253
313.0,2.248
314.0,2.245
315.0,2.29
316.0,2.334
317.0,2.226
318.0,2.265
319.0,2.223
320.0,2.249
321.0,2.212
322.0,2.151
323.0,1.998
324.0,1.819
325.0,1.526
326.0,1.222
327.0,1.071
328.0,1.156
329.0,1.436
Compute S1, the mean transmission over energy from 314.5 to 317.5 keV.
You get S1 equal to 2.28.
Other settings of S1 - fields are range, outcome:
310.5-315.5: 2.25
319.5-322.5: 2.2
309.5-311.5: 2.21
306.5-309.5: 2.25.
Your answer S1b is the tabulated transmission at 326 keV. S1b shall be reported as 1.222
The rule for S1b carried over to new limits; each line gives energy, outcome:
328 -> 1.156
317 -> 2.226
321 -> 2.212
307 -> 2.205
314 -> 2.245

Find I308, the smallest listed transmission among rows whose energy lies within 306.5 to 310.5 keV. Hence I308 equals 2.205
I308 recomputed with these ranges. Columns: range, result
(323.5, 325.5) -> 1.526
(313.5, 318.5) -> 2.226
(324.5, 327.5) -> 1.071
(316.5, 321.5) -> 2.212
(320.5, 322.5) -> 2.151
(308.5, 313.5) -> 2.204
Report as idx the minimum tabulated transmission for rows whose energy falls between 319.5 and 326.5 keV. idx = 1.222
